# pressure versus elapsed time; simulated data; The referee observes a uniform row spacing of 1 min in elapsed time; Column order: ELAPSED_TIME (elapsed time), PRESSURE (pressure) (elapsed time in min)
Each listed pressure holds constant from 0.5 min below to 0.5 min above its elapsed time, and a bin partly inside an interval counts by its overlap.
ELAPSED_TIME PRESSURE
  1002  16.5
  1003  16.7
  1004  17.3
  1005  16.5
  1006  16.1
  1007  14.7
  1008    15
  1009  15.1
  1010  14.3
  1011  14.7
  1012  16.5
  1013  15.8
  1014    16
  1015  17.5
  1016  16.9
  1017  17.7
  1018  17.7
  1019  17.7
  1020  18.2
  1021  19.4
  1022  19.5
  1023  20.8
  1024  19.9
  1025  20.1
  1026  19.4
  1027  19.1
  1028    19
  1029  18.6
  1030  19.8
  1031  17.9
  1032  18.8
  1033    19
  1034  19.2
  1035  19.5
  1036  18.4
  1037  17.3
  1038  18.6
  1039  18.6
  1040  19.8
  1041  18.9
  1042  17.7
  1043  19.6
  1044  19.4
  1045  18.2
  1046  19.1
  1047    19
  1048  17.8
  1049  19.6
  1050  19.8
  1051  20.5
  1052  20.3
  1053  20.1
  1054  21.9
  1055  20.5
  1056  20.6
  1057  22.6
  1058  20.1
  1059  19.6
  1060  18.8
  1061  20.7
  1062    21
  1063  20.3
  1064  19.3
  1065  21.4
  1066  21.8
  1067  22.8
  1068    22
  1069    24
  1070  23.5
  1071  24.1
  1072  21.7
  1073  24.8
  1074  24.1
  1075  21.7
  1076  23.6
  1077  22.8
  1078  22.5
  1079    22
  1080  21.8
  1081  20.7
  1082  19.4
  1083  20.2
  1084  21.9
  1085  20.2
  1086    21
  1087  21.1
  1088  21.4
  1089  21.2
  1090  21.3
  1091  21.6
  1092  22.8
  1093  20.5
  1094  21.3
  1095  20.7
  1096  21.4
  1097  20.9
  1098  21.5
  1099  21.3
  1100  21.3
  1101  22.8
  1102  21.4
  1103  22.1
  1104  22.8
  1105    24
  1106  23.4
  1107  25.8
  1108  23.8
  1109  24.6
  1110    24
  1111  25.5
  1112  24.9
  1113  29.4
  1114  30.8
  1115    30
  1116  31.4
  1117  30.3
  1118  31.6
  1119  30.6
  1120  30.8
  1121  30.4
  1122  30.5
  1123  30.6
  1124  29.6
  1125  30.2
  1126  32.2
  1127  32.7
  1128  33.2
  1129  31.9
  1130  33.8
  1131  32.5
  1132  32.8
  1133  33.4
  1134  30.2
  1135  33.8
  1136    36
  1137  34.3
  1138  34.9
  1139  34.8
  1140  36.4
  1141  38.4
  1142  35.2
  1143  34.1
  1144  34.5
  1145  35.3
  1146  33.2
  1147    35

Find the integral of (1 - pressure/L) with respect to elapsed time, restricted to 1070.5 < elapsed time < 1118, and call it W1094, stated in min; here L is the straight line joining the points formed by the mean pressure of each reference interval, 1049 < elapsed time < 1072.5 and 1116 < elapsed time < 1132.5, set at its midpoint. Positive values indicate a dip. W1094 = 6.0 min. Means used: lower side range 21.2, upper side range 31.5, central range 23.2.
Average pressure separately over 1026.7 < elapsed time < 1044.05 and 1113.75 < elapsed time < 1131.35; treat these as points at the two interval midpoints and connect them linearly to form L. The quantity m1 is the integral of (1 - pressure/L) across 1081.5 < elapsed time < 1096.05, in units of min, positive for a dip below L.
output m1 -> 3.0 min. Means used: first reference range 18.8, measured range 21.1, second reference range 31.3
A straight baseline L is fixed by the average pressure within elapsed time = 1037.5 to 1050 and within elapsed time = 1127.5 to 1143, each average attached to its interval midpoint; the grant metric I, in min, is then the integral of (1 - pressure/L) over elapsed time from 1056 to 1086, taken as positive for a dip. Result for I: 2.16 min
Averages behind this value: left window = 18.9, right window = 34.1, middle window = 21.7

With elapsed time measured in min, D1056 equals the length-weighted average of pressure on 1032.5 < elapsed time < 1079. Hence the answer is 20.6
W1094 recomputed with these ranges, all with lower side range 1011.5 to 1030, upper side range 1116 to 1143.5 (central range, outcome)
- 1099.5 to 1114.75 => 2.7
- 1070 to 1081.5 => 1.3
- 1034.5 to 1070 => 3.9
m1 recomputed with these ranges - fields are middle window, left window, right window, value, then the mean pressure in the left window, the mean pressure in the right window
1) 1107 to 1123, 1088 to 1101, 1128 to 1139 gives -0.46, 21.4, 33.4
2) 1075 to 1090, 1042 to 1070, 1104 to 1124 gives 1.51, 20.4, 27.9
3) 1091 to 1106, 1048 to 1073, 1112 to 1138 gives 3.02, 21.1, 31.6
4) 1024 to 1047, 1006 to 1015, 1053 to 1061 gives -0.99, 15.4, 20.6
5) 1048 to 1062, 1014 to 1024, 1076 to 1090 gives -0.21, 18.3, 21.3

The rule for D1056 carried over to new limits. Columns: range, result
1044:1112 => 21.6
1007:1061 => 18.7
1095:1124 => 26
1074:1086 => 21.6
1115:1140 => 32.2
